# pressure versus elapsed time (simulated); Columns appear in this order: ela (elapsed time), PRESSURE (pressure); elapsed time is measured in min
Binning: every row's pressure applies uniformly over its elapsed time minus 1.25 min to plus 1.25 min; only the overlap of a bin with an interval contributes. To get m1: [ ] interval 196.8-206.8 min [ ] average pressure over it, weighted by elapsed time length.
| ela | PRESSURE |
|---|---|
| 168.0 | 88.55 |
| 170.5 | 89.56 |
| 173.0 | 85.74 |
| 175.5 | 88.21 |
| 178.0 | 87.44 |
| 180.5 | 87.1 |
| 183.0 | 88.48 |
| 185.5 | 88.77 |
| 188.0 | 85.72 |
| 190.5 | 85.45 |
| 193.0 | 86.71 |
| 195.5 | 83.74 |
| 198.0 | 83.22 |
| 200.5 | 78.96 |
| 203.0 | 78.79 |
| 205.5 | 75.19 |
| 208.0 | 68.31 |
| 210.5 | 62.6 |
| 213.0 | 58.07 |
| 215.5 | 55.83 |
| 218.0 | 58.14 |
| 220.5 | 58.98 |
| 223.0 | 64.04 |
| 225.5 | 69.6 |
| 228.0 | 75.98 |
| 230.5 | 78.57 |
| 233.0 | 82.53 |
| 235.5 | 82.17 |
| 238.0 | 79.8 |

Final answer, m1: 79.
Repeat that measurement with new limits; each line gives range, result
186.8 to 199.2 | 85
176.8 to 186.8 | 87.9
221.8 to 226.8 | 66.9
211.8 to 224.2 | 59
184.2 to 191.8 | 86.7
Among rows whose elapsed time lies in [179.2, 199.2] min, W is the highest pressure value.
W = 88.77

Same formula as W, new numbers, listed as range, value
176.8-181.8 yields 87.44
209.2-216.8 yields 62.6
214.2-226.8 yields 69.6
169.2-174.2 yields 89.56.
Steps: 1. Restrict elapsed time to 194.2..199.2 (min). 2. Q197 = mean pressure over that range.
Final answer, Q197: 83.5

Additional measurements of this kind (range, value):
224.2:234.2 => 76.6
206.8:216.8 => 61.2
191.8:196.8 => 85.2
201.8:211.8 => 71.1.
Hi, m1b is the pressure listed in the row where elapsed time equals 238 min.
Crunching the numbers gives 79.8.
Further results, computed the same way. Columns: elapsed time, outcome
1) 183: 88.48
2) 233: 82.53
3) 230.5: 78.57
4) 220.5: 58.98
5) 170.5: 89.56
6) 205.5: 75.19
